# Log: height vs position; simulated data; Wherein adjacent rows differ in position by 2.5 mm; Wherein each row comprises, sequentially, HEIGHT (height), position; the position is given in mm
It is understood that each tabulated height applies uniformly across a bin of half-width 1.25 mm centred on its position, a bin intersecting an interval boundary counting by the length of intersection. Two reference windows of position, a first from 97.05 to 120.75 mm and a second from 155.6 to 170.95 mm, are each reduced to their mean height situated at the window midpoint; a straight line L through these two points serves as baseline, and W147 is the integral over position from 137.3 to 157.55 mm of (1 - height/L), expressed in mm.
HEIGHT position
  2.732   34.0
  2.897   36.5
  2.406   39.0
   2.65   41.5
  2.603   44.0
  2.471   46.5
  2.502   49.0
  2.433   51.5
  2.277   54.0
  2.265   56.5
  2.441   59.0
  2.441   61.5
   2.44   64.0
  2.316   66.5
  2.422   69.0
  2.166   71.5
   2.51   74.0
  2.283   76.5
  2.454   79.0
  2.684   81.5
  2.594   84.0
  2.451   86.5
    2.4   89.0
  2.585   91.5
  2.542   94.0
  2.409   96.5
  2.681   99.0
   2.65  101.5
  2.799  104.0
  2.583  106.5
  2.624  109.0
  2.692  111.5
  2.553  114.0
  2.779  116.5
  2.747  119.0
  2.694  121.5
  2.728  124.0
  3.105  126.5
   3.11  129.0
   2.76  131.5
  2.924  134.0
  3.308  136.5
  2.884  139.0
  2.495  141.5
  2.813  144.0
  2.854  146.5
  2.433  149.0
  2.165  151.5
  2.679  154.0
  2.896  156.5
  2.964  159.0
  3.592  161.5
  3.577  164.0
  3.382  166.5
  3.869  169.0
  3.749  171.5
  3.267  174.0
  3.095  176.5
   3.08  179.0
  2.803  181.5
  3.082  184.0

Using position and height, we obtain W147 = 3.3 mm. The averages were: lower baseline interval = 2.67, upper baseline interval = 3.41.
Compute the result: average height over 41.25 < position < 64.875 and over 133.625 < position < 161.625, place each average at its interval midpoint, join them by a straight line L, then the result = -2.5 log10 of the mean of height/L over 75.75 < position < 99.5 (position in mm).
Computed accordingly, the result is 0.03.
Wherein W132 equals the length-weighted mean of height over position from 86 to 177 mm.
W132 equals 2.86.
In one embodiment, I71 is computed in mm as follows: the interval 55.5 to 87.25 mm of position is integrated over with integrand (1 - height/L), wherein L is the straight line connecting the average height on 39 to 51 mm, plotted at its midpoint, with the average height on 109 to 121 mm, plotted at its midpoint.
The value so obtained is 2.1 mm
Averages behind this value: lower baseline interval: 2.53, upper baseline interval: 2.69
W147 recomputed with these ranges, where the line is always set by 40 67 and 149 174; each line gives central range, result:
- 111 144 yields 1.25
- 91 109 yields 0.97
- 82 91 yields 0.53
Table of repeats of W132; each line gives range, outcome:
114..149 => 2.84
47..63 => 2.4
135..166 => 2.9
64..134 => 2.61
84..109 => 2.57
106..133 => 2.77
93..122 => 2.65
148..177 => 3.15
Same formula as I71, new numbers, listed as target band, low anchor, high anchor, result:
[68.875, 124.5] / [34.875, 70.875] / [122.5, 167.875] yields 2.47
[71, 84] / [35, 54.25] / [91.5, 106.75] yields 0.67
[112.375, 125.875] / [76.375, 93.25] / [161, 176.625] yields 0.96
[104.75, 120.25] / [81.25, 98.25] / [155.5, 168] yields 0.55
